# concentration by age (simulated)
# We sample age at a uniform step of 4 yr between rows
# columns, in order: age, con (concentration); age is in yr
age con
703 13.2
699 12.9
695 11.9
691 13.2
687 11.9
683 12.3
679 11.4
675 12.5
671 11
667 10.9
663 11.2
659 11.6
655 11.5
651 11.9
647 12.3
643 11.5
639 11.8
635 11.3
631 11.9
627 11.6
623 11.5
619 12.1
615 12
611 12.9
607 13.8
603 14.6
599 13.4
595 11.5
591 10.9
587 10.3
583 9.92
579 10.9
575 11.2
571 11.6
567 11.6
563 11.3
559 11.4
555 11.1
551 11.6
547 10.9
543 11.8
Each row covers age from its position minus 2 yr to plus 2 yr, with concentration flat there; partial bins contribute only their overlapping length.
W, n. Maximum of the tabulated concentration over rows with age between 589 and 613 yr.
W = 14.6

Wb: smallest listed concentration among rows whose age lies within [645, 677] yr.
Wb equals 10.9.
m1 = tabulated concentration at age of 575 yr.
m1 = 11.2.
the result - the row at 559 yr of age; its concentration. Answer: 11.4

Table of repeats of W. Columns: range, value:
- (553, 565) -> 11.4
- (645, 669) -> 12.3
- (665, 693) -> 13.2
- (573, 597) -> 11.5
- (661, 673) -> 11.2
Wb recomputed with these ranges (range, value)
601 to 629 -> 11.5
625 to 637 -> 11.3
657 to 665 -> 11.2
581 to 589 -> 9.92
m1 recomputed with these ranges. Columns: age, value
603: 14.6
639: 11.8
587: 10.3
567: 11.6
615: 12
